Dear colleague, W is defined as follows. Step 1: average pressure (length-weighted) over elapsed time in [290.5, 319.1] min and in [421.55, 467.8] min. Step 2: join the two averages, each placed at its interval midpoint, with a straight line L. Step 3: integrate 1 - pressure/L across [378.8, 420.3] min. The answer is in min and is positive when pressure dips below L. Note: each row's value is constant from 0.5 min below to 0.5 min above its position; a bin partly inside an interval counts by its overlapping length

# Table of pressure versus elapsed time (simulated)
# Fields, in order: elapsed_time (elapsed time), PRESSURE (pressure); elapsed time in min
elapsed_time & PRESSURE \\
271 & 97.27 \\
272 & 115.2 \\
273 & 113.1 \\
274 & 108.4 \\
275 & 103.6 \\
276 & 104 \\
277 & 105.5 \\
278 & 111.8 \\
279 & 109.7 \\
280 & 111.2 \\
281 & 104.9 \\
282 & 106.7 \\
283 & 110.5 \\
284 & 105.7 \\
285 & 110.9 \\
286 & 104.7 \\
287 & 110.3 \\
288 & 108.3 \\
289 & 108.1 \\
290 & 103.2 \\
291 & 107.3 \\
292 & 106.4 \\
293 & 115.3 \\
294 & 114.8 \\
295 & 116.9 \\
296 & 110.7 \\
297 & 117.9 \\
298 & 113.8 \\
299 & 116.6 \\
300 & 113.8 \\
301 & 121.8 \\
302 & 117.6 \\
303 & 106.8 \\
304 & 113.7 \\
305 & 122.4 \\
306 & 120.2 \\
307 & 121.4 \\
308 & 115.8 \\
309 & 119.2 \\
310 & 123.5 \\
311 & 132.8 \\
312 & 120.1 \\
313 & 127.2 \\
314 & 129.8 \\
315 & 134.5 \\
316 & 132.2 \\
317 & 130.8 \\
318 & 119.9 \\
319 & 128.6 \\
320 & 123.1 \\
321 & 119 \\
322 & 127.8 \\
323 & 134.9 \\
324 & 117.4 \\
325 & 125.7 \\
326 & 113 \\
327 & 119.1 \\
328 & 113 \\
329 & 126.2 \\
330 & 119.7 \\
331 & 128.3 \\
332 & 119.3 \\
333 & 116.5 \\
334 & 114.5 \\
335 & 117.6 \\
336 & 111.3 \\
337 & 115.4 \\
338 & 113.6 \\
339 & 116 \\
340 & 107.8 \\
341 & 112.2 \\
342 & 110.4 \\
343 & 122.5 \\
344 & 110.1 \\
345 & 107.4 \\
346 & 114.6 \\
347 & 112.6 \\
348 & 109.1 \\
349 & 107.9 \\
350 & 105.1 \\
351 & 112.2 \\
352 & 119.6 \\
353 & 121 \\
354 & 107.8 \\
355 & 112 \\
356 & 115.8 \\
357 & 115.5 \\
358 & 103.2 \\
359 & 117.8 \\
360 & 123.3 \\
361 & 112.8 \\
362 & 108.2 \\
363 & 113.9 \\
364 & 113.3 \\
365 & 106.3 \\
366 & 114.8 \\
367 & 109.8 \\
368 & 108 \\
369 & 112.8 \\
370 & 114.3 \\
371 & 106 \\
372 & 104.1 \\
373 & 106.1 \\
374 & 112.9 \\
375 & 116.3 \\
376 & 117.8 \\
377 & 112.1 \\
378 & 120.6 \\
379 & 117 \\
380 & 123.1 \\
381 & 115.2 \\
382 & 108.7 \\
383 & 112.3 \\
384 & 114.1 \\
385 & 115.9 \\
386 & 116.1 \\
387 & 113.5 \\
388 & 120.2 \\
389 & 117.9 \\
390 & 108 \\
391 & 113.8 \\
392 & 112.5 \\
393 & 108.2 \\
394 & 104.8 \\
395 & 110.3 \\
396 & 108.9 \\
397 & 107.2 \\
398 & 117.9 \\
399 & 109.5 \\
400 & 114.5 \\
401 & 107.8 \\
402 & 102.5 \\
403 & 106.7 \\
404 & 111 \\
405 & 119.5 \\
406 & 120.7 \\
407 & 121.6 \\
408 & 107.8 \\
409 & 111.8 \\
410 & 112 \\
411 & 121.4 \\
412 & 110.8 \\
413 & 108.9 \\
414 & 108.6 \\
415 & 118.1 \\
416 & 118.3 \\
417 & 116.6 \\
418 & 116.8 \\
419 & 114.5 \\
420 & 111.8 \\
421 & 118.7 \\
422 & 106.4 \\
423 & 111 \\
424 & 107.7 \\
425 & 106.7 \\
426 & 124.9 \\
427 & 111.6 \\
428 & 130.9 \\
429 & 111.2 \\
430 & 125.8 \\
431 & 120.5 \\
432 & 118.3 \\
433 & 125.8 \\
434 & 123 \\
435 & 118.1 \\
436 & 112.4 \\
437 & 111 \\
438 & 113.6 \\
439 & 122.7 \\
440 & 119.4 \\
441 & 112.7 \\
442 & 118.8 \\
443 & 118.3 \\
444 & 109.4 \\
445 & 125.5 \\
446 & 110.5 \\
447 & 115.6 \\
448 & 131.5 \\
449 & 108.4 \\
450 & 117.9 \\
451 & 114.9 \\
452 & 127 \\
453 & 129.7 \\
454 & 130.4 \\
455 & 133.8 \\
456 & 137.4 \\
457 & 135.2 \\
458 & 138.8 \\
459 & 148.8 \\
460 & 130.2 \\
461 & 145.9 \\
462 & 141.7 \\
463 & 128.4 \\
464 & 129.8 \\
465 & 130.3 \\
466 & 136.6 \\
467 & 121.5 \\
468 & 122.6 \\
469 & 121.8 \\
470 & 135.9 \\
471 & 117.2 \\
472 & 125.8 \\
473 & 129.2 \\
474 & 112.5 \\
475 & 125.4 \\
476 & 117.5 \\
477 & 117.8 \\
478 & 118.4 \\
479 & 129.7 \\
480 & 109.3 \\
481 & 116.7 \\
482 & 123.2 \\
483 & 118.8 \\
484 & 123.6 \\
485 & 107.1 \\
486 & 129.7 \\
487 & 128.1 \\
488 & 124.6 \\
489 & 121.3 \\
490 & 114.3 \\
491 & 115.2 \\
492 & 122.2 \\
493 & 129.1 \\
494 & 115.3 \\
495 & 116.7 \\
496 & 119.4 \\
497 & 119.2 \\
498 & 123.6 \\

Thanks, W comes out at 2.92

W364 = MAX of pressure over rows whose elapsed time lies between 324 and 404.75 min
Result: 128.3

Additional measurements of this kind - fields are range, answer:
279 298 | 117.9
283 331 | 134.9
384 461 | 148.8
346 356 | 121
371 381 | 123.1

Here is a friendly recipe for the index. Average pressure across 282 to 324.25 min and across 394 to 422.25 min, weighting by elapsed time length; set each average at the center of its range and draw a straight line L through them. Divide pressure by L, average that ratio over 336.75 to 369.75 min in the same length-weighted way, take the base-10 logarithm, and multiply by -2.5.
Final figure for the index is 0.03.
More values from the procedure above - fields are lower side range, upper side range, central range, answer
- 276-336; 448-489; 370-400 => 0.08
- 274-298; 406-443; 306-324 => -0.14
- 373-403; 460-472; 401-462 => 0.03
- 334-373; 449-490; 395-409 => 0.06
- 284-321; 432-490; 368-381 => 0.06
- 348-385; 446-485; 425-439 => 0.02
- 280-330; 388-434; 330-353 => 0.02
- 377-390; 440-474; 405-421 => 0.05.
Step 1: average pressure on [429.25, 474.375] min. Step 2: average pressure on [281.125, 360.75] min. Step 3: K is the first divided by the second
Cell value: 1.1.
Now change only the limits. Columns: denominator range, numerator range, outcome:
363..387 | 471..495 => 1.07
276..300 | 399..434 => 1.04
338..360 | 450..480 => 1.14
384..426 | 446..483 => 1.12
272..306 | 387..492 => 1.07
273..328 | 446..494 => 1.08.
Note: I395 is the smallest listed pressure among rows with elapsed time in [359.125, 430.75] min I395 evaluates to 102.5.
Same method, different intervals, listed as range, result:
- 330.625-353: 105.1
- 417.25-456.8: 106.4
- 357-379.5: 103.2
